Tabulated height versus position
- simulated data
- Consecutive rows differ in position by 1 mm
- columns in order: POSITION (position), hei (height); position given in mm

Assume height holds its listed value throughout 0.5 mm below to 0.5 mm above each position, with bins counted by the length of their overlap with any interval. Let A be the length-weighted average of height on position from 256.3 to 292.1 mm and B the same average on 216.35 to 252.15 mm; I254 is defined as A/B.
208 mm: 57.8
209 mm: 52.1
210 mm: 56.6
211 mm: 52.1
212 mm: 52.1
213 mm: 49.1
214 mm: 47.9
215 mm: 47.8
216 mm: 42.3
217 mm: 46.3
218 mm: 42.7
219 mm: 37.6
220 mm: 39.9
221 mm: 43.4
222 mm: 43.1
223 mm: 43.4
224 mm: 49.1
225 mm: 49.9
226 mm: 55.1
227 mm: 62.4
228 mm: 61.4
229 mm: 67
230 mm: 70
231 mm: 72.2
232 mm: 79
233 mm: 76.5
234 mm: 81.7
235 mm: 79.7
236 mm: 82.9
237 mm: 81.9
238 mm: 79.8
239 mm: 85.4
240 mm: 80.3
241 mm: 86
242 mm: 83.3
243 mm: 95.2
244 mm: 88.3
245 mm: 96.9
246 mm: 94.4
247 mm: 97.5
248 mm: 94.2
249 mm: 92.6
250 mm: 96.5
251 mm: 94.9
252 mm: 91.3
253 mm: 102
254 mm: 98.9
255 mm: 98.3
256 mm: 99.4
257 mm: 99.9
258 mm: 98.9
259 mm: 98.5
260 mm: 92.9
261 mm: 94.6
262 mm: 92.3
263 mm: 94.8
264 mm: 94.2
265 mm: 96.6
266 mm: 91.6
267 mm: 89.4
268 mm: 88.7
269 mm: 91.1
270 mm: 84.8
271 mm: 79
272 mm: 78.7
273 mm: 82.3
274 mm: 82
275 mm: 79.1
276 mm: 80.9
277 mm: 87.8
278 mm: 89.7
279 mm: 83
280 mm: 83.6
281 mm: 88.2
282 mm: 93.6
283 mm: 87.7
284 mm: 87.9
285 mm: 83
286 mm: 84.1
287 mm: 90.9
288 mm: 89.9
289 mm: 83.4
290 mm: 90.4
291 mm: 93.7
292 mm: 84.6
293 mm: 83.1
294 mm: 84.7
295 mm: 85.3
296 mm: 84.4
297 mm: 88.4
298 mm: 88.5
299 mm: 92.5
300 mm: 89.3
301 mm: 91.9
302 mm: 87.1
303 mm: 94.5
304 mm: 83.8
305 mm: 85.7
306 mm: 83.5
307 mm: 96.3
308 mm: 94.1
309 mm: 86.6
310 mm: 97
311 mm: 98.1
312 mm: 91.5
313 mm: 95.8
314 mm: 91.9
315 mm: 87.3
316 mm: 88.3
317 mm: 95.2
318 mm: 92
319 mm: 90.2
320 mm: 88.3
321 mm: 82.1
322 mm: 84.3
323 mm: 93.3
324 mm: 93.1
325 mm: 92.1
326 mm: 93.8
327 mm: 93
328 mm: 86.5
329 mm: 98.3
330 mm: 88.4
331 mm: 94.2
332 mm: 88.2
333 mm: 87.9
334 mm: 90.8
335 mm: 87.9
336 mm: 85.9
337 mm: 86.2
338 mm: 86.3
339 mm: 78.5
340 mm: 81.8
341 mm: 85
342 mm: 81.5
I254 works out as 1.2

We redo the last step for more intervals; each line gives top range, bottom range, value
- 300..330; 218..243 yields 1.37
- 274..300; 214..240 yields 1.42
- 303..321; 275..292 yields 1.04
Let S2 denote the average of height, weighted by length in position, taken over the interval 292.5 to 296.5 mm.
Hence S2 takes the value 84.4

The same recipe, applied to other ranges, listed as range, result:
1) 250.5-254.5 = 96.8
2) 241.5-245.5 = 90.9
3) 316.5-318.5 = 93.6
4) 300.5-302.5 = 89.5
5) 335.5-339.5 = 84.2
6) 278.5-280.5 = 83.3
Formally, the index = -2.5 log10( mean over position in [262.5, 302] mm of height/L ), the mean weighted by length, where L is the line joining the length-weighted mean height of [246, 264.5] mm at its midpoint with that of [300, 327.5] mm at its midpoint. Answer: 0.08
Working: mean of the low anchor 96.2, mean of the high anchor 90.7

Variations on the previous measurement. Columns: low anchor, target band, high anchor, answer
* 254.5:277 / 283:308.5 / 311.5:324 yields 0.027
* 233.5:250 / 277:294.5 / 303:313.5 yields 0.037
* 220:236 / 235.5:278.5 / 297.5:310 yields -0.240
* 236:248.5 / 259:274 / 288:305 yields -0.016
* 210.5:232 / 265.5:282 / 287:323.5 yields -0.136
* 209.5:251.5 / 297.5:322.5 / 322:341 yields -0.070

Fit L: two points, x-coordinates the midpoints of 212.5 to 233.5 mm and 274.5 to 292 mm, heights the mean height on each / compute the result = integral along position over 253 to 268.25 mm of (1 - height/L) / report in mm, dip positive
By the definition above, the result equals -4.4 mm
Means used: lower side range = 53.6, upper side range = 86.8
